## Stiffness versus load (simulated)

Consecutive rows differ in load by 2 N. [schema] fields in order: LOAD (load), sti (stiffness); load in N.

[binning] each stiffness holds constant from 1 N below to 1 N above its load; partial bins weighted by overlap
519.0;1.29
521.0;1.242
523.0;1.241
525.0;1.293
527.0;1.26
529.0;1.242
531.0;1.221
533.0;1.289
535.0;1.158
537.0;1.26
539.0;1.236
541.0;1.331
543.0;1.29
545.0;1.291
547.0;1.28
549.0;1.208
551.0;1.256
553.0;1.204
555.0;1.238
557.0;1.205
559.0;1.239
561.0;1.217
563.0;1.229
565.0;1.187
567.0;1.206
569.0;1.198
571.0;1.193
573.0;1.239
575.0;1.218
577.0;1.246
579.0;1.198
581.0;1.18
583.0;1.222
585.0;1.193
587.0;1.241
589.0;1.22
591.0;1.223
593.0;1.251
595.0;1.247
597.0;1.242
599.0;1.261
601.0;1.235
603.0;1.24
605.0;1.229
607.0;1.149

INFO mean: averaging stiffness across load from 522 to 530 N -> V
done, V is 1.26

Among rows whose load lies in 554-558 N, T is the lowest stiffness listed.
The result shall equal 1.205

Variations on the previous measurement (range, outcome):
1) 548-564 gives 1.204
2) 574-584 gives 1.18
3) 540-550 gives 1.208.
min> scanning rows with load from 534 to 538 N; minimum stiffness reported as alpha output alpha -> 1.158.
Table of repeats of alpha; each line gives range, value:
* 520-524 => 1.241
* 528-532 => 1.221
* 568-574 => 1.193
